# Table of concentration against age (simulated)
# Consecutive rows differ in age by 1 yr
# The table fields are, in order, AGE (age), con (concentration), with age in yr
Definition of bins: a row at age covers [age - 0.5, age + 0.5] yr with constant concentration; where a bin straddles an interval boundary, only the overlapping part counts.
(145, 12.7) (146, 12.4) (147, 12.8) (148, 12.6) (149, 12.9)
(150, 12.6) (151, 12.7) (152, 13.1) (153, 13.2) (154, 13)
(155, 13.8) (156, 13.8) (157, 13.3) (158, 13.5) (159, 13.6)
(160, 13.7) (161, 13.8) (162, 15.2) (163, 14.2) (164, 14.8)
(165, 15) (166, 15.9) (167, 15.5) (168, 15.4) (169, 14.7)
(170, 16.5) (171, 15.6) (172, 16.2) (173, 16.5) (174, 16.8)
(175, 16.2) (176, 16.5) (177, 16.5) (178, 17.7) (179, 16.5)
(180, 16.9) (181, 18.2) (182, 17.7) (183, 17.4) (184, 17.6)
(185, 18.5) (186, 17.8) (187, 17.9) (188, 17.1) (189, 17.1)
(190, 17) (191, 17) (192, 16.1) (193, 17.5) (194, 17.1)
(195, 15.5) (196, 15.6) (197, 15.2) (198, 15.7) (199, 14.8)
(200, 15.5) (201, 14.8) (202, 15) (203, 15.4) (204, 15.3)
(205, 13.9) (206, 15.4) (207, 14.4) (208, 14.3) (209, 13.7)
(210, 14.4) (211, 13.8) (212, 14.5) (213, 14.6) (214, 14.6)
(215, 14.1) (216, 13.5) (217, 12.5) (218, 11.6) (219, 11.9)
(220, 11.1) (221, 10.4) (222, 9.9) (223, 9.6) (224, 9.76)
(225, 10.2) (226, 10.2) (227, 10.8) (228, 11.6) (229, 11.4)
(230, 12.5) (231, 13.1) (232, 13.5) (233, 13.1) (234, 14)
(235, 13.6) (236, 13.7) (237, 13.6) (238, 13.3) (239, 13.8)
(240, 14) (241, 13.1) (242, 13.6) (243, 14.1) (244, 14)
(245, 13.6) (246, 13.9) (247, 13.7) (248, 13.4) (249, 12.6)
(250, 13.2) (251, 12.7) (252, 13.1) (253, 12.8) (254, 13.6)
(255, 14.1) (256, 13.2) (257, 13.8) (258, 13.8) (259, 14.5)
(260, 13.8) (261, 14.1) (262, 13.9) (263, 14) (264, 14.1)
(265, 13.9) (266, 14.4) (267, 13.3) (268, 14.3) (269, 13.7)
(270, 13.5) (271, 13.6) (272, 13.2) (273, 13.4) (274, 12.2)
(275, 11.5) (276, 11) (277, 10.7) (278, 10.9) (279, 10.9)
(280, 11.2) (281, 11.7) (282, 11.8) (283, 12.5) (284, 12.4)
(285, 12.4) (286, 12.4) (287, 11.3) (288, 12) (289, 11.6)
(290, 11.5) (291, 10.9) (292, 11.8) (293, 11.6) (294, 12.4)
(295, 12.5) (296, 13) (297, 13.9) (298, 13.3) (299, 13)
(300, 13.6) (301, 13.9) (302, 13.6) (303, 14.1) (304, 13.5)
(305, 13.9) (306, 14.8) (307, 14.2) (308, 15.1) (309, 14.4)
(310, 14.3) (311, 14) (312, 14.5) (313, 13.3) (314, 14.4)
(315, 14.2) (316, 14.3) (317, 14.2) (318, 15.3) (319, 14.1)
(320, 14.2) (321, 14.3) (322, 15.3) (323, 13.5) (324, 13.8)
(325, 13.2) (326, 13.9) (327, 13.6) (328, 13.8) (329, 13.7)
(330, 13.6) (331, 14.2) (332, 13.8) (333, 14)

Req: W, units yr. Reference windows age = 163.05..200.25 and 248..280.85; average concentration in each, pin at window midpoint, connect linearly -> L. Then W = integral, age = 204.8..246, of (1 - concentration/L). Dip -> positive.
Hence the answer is 4.94 yr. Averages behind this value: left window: 16.5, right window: 13.1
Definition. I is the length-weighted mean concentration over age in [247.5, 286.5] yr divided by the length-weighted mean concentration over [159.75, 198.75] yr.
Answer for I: 0.79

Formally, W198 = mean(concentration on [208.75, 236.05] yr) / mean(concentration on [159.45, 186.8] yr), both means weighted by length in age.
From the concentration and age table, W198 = 0.76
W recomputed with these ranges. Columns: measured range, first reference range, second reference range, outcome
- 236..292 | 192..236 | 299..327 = 3.4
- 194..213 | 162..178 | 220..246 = -1.2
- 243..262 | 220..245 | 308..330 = -1.2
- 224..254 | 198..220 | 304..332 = 2.6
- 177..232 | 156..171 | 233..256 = -1.8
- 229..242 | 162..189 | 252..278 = 0.9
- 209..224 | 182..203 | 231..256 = 2.6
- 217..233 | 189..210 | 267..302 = 3.6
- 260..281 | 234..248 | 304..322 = 1.6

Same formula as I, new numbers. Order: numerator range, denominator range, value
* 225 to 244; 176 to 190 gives 0.74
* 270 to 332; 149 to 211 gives 0.85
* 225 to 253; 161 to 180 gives 0.82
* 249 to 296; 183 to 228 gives 0.88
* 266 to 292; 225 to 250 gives 0.94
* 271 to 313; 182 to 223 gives 0.85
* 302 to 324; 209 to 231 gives 1.18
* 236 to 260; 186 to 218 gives 0.89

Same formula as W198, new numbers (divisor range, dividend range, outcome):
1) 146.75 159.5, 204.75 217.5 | 1.07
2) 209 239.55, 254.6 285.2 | 1.04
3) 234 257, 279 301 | 0.91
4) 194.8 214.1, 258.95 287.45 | 0.86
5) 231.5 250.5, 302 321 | 1.05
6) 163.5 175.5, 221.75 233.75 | 0.72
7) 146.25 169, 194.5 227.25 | 0.97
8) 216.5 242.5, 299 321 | 1.17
